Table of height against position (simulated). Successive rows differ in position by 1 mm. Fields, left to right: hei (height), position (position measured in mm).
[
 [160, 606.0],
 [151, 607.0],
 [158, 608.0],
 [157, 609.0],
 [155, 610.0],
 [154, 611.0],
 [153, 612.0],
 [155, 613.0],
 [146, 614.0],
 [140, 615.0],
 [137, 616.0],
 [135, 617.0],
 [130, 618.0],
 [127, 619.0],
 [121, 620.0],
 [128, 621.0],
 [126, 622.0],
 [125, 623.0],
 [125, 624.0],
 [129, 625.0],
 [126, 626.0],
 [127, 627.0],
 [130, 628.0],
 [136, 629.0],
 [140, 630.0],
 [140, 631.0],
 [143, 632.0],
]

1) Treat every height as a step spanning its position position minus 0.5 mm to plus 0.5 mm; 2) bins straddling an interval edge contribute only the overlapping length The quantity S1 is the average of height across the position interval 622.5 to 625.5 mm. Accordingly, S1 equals 126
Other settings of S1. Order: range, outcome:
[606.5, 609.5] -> 155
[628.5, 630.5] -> 138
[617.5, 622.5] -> 126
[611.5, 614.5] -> 151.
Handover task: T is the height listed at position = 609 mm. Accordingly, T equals 157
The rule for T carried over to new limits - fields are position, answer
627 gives 127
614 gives 146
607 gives 151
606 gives 160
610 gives 155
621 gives 128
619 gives 127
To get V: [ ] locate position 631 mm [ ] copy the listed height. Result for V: 140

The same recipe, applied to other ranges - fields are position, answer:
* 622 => 126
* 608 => 158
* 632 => 143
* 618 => 130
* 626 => 126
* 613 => 155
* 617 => 135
